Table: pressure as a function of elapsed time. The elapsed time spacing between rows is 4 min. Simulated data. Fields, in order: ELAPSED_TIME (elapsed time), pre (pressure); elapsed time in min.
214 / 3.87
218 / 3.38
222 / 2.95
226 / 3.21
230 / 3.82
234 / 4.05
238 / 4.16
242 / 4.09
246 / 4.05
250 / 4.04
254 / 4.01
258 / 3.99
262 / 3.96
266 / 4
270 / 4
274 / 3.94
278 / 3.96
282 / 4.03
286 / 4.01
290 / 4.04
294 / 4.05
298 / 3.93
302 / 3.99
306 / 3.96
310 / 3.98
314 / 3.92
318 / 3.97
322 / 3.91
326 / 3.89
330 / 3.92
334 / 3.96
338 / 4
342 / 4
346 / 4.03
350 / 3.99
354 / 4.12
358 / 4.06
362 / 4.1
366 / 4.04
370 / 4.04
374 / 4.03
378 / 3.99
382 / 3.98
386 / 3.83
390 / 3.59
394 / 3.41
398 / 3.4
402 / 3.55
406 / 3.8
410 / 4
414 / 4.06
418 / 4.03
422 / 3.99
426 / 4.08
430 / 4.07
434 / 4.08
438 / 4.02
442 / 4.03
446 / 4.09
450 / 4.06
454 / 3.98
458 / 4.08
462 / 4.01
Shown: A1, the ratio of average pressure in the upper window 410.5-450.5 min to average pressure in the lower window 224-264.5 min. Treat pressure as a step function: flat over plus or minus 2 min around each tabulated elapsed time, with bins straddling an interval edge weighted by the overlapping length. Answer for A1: 1.03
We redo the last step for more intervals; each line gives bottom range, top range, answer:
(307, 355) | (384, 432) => 0.96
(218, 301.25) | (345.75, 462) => 1.01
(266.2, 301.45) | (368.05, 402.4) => 0.94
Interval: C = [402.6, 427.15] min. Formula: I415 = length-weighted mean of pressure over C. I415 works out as 3.97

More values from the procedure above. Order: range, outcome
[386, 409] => 3.59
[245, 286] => 4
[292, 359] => 3.98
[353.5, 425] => 3.89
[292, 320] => 3.97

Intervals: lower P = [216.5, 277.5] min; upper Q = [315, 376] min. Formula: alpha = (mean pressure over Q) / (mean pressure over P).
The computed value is 1.04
